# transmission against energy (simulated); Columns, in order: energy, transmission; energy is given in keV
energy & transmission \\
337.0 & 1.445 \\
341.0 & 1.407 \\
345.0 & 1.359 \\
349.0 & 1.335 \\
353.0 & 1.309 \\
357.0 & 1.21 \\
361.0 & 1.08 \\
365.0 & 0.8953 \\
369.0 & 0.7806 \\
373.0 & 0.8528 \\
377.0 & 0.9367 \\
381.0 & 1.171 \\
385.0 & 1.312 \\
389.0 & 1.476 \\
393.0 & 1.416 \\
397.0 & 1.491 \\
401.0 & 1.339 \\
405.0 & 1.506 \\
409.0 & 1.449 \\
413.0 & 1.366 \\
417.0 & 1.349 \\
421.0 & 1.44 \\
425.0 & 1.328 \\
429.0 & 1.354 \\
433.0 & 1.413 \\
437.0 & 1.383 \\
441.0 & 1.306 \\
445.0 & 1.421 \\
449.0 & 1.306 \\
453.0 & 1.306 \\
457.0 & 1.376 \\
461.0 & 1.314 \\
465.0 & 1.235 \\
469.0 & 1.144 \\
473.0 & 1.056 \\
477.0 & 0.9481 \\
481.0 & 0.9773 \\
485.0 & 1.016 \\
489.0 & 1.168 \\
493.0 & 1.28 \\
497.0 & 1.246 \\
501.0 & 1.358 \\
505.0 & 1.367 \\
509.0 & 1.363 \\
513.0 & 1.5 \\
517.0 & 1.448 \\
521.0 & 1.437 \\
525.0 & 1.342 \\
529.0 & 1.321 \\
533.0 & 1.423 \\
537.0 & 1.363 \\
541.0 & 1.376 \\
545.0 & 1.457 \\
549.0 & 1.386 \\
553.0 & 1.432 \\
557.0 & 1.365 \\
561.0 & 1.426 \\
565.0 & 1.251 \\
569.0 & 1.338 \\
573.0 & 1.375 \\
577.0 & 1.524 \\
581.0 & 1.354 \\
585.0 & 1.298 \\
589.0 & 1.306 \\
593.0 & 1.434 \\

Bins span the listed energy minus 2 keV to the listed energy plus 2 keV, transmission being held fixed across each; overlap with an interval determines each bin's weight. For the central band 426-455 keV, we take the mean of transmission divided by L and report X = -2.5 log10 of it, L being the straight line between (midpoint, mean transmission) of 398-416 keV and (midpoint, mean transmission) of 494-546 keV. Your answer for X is 0.04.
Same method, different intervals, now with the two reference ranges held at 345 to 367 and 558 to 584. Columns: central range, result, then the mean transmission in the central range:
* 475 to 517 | 0.065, 1.23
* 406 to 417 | -0.143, 1.41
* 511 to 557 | -0.051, 1.41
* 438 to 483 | 0.047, 1.22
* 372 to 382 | 0.220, 0.982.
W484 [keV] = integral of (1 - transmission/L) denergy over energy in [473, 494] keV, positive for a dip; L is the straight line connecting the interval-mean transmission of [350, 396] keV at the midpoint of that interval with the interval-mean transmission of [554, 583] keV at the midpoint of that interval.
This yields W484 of 3.5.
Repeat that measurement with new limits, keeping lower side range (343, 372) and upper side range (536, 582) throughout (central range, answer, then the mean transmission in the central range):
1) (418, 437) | -2.5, 1.38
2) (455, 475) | 0.7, 1.23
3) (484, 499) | 1.3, 1.19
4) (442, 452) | -0.9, 1.35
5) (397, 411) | -3.0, 1.44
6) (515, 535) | -0.7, 1.39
